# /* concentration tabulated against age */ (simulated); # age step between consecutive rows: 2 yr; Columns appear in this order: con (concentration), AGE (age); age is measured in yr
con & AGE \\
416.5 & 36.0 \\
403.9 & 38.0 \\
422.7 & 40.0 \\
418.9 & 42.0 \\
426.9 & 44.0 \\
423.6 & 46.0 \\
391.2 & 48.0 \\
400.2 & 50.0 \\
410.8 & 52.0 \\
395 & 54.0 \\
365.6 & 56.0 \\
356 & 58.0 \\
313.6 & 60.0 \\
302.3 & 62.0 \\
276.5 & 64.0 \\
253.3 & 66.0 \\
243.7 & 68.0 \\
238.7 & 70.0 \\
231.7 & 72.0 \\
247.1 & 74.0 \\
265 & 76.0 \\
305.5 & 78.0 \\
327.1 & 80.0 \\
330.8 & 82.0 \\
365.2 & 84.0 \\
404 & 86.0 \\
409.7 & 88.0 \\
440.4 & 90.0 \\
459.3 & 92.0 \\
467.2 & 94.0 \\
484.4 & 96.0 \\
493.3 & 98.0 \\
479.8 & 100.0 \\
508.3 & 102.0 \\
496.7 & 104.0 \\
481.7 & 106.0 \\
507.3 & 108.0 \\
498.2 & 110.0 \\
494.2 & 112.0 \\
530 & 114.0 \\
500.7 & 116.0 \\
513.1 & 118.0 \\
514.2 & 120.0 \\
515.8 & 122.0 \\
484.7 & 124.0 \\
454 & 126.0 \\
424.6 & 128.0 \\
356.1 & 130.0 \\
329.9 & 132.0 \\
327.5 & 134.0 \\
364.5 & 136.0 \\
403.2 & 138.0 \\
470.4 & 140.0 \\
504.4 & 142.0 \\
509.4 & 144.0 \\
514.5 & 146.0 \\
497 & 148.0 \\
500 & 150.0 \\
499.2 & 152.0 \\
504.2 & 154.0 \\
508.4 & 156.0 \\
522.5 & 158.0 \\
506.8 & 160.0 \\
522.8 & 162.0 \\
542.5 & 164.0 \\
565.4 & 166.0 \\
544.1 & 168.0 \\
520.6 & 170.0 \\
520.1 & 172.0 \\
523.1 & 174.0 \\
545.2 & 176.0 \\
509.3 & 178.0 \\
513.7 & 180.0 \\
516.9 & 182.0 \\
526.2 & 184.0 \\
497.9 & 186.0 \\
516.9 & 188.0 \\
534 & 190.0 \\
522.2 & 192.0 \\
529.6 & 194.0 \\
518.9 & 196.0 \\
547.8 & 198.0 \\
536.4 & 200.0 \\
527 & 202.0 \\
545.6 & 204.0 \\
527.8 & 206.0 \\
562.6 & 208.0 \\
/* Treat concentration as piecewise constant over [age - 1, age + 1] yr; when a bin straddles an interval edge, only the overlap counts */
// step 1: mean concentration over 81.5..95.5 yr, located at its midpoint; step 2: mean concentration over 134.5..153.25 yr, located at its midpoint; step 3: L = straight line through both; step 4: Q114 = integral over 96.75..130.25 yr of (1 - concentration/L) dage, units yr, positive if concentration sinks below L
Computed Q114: -3.7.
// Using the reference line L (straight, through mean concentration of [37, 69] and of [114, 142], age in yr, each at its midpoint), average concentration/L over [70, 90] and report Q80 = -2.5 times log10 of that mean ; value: 0.21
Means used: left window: 363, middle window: 323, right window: 441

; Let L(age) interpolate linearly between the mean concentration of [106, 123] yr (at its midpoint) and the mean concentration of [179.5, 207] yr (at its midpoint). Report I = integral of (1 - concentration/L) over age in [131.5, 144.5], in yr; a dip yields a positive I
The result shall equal 2.5 yr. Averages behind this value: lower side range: 508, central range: 415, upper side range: 526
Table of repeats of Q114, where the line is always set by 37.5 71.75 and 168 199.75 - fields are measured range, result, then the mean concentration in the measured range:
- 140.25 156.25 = -0.9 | 503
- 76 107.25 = -1.8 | 426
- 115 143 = 0.6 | 440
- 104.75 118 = -2.3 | 503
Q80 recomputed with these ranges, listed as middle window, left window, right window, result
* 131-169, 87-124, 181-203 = 0.059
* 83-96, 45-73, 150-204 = -0.132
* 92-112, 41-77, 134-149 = -0.228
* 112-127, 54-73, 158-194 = -0.224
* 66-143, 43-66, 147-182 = 0.055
